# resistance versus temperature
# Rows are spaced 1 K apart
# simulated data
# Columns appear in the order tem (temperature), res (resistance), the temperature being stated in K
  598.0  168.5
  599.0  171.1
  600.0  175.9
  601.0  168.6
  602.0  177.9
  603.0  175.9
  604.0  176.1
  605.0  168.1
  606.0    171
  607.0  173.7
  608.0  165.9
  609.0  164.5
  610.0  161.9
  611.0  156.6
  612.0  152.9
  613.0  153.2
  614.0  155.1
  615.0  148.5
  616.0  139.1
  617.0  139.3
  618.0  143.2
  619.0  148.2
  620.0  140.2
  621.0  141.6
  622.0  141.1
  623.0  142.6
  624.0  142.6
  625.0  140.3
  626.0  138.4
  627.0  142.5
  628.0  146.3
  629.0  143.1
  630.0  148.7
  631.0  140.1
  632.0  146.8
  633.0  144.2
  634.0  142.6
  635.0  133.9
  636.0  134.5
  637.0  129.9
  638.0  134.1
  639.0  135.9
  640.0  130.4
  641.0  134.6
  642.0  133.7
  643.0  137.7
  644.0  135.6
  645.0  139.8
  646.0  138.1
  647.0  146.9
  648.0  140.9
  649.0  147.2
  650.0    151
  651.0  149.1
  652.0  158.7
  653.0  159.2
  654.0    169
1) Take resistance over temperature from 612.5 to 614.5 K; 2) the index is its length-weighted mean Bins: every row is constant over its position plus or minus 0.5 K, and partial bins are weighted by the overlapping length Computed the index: 154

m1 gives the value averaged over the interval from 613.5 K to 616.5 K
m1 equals 148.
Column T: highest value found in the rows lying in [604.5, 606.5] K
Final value 171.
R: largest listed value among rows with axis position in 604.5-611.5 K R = 173.7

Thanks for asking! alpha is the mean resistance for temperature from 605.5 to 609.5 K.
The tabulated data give 169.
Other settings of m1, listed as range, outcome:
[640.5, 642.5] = 134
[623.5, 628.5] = 142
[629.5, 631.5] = 144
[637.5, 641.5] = 134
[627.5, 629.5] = 145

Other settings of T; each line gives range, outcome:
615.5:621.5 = 148.2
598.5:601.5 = 175.9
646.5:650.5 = 151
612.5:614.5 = 155.1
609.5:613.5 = 161.9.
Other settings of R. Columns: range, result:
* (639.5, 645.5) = 139.8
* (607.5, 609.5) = 165.9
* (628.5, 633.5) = 148.7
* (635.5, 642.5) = 135.9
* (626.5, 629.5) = 146.3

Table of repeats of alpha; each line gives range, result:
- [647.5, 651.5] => 147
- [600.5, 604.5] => 175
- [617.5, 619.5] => 146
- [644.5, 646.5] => 139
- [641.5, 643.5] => 136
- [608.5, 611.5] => 161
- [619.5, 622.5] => 141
